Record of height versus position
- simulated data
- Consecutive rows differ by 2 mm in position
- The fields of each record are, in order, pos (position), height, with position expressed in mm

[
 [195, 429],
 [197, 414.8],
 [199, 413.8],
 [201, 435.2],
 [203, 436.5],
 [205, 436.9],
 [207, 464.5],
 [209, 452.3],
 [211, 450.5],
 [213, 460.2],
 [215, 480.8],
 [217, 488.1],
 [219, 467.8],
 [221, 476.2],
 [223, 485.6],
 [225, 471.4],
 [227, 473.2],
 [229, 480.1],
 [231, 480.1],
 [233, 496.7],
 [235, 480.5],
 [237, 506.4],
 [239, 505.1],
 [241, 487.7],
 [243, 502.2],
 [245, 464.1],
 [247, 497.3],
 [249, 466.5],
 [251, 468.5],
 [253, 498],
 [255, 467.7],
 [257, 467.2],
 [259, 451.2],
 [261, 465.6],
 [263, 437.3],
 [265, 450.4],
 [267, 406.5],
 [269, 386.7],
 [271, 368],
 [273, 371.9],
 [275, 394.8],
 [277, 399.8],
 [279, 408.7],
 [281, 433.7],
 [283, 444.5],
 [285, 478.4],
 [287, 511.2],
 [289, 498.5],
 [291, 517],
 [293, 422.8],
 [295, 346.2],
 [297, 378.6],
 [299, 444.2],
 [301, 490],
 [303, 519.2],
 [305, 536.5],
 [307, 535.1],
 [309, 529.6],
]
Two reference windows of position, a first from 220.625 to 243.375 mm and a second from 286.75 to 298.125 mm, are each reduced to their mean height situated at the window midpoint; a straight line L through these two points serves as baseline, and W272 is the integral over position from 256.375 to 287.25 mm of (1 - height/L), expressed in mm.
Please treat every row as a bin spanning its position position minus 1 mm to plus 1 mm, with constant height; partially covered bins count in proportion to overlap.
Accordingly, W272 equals 2.0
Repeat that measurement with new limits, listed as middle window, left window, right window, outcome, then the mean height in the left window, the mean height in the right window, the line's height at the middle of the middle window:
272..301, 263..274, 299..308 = 1.4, 400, 512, 458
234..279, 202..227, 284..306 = 1.5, 465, 468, 466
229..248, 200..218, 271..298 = -1.9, 456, 429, 445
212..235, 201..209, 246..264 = -1.2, 445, 469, 454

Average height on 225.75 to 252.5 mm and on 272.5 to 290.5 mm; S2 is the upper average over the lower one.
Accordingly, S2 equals 0.91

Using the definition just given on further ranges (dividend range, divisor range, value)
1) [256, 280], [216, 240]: 0.86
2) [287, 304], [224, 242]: 0.94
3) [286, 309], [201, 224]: 1.03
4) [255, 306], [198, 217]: 0.98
